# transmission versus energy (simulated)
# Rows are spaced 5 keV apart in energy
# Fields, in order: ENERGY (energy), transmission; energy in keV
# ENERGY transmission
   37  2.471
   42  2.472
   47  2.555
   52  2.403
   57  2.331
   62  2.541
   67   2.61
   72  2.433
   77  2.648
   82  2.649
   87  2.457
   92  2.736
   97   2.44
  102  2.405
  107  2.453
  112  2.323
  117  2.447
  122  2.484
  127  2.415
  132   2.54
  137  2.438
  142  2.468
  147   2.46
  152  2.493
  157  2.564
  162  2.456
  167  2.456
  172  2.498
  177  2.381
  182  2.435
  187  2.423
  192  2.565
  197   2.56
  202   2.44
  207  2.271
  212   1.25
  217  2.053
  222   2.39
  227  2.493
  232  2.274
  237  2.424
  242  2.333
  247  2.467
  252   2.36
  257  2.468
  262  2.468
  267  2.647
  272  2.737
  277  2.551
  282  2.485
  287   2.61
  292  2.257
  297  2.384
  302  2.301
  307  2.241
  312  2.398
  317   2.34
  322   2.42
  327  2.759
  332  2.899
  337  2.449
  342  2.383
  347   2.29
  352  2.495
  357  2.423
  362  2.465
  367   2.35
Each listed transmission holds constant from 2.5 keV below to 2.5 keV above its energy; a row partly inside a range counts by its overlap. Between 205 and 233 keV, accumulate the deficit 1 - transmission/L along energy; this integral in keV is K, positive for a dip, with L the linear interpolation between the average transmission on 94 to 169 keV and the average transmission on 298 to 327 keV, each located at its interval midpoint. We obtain 3.6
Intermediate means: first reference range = 2.46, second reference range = 2.38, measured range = 2.11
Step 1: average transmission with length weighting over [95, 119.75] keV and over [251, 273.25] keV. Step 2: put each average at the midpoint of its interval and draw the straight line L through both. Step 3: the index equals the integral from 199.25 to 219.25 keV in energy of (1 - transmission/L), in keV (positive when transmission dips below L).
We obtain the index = 3.9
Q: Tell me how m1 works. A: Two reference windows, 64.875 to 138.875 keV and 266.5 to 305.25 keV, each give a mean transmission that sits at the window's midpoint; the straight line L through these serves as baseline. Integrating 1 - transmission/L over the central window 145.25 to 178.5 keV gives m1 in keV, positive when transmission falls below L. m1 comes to 0.2 keV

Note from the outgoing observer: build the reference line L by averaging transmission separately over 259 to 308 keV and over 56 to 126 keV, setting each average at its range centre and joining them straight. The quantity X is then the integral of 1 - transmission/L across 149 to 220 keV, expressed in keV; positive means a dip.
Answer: 4.0 keV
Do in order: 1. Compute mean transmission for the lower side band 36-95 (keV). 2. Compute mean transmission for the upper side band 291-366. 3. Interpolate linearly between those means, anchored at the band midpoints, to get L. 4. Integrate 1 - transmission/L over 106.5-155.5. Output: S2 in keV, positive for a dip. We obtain 0.96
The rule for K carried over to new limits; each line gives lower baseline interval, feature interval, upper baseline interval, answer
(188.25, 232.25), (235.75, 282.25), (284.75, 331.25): -3.0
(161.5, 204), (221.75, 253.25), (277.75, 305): 0.6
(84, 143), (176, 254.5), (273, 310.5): 3.9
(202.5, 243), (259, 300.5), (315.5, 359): -3.0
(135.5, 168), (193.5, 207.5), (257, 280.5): 0.4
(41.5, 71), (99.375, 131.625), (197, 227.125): -1.0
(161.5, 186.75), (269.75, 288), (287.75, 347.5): -1.2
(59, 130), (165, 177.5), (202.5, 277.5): -0.2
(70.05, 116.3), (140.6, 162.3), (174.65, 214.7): -1.0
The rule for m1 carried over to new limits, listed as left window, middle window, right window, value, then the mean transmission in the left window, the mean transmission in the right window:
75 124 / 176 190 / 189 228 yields -0.70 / 2.5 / 2.25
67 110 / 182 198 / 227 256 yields -0.42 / 2.53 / 2.39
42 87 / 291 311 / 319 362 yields 1.63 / 2.51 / 2.51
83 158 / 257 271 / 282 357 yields -0.61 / 2.48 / 2.45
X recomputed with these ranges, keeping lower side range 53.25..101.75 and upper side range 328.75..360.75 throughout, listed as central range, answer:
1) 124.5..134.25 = 0.2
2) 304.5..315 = 0.8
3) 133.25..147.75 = 0.3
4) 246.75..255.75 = 0.4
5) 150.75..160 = 0.0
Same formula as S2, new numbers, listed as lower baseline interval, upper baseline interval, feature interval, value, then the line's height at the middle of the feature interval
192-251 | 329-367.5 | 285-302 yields 0.0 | 2.39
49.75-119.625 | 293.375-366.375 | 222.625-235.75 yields 0.4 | 2.46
